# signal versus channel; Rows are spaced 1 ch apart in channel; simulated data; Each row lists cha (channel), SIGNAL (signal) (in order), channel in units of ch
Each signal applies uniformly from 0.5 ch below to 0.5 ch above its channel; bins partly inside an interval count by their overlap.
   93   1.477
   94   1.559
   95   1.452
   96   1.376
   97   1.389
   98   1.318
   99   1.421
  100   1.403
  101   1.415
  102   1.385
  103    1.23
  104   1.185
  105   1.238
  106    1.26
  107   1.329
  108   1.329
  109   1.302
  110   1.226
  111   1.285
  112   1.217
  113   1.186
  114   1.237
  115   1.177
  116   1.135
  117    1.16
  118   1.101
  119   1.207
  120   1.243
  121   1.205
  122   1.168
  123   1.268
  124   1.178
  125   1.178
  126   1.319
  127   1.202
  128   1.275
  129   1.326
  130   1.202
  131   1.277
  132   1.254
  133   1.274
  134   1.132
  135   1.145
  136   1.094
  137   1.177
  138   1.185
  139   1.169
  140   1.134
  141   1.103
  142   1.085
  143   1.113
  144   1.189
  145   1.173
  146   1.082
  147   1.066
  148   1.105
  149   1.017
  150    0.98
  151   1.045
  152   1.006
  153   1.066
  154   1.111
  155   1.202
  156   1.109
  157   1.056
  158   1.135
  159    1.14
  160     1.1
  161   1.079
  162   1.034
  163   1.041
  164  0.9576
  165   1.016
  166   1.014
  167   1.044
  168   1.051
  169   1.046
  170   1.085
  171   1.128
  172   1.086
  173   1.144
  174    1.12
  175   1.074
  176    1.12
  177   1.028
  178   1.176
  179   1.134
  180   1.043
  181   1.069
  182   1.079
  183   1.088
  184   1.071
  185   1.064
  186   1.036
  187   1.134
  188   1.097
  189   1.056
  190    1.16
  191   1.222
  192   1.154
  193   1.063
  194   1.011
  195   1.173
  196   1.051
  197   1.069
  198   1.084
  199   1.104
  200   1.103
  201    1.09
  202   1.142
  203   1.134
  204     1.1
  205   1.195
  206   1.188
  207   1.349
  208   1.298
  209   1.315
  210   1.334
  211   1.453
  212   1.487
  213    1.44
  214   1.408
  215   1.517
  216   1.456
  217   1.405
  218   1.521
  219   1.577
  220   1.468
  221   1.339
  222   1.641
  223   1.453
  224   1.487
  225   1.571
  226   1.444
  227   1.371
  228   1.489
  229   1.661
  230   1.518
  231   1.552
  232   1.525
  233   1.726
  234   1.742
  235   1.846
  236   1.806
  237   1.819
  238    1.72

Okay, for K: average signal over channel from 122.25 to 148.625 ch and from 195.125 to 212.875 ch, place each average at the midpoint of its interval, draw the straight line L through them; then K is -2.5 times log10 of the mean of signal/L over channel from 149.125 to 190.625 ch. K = 0.11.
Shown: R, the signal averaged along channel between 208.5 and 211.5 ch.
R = 1.37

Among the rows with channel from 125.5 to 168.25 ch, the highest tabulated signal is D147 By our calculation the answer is 1.326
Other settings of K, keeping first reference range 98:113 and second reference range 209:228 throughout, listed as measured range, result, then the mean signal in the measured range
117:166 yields 0.184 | 1.14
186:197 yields 0.273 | 1.11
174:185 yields 0.277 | 1.09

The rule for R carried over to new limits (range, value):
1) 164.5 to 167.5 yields 1.02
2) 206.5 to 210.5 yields 1.32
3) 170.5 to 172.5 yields 1.11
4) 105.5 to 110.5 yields 1.29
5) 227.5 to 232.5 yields 1.55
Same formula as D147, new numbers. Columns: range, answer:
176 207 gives 1.349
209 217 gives 1.517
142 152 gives 1.189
